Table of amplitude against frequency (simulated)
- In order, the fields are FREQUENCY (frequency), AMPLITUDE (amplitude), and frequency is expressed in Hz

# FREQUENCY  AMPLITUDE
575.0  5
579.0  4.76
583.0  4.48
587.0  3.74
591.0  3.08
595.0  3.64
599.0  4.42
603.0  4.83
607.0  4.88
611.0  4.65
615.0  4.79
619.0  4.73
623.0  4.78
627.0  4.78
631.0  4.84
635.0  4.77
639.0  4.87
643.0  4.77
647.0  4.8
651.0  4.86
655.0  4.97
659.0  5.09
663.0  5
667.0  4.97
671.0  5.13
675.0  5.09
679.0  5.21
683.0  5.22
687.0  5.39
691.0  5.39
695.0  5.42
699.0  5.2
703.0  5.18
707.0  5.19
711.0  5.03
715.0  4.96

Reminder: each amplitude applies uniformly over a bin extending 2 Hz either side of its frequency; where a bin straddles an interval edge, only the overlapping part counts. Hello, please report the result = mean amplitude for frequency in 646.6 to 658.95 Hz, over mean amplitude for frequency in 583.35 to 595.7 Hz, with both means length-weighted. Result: 1.37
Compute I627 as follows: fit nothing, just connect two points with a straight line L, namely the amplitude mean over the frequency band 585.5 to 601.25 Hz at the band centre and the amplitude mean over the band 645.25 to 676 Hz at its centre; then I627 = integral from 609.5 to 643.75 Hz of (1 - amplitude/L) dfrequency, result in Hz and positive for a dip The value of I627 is -3.4 Hz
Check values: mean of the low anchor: 3.74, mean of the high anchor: 4.99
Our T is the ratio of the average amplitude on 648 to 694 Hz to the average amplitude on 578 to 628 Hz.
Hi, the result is 1.2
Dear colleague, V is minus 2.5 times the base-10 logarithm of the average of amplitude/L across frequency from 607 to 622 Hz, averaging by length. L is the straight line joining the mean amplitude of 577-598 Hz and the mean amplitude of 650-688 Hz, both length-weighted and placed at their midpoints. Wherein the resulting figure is -0.10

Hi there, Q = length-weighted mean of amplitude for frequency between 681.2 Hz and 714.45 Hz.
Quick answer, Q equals 5.24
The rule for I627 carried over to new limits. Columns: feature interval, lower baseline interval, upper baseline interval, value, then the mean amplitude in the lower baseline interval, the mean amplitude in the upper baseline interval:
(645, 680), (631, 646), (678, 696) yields 0.4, 4.81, 5.33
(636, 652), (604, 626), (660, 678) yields 0.3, 4.77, 5.06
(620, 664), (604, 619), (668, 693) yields 1.0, 4.77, 5.23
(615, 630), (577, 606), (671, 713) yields -0.9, 4.16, 5.23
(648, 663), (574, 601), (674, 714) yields -0.4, 4.13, 5.23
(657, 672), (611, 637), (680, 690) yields 0.2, 4.77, 5.3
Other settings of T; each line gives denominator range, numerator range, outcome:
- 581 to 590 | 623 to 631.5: 1.20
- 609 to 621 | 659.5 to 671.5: 1.06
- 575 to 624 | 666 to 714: 1.18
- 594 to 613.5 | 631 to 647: 1.06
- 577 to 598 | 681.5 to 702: 1.34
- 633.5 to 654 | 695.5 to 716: 1.07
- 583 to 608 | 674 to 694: 1.29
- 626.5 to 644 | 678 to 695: 1.11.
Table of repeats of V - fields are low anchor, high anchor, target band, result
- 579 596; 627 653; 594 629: -0.083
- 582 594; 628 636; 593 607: -0.095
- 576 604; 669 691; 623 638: -0.039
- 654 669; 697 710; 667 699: -0.031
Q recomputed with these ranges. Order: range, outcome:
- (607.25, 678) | 4.88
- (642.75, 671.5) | 4.95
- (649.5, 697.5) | 5.15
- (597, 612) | 4.7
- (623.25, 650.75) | 4.81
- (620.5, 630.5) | 4.79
